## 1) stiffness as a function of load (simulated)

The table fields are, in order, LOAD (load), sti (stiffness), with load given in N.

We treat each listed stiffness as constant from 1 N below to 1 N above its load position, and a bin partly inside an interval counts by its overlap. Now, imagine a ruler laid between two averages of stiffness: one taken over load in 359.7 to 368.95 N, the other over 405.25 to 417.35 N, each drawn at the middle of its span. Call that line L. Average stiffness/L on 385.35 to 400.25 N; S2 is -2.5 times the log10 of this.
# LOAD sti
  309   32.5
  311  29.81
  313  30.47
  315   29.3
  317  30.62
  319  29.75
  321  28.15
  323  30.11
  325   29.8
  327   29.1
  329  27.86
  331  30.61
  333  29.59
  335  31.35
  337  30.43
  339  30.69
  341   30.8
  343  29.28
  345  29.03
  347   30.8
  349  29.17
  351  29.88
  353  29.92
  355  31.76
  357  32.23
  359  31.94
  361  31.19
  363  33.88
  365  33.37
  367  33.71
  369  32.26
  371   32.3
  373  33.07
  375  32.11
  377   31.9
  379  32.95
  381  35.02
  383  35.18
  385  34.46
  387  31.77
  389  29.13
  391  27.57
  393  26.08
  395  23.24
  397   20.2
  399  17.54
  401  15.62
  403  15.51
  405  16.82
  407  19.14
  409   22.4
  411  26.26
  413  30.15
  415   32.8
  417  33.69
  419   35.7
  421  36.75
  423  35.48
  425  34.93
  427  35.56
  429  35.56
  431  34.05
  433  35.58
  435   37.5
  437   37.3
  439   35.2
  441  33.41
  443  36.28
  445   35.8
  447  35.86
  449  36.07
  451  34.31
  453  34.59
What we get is 0.15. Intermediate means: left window 32.9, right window 26.4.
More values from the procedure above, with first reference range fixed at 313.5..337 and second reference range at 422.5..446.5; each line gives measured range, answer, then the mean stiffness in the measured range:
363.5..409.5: 0.189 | 27.6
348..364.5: 0.002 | 31.3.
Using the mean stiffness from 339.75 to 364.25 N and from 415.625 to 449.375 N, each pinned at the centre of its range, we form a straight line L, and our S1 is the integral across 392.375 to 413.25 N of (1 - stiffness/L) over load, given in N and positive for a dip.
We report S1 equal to 8.1 N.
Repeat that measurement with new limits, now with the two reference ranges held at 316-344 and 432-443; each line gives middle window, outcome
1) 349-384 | -0.6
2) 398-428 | 6.4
